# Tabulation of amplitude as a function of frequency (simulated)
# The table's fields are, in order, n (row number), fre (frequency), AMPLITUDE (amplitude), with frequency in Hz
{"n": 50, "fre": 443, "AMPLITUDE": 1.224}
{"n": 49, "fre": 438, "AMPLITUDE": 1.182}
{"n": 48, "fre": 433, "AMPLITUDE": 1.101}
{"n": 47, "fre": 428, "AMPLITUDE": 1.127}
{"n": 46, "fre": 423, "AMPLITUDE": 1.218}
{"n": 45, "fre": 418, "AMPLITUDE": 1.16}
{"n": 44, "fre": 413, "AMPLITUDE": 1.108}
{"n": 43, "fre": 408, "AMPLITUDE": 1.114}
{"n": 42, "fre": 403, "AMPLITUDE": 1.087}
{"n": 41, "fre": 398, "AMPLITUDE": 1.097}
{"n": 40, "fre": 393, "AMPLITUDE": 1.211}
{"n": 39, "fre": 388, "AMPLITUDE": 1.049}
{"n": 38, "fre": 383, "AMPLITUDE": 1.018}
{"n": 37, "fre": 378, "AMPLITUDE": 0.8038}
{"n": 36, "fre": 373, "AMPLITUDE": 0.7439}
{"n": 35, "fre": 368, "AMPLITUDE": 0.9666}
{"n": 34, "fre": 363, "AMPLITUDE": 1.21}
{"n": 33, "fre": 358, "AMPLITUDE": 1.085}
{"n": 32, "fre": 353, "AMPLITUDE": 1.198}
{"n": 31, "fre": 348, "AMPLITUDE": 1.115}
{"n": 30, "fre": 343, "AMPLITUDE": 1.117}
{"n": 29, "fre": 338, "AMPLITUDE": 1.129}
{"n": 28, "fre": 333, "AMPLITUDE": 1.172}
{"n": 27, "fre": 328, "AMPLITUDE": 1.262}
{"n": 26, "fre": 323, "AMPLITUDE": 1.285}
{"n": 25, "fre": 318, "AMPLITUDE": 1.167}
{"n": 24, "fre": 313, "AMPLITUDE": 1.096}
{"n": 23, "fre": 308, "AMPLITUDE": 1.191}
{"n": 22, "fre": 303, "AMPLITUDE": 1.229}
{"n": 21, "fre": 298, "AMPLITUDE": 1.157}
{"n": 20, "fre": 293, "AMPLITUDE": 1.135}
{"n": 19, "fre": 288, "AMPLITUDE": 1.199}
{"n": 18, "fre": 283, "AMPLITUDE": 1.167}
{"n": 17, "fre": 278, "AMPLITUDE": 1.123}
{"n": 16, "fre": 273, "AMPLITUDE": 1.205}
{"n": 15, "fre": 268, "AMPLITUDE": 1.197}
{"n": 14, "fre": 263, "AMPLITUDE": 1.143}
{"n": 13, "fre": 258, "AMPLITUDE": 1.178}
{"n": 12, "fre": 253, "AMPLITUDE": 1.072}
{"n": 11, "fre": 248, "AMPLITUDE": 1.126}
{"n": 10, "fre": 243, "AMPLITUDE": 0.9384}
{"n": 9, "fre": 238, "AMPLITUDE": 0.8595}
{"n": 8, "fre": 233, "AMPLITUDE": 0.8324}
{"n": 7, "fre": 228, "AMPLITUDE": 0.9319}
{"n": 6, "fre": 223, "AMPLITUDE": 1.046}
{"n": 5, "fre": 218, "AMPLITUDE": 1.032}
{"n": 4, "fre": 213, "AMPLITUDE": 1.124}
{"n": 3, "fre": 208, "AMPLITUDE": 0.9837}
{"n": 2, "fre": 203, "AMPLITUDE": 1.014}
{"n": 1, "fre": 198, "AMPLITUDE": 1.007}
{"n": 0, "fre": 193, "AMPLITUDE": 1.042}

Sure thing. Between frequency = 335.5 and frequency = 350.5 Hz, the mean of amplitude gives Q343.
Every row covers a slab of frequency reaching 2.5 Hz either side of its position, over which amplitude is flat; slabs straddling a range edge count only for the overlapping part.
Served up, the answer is 1.12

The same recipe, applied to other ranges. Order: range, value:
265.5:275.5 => 1.2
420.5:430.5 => 1.17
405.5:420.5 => 1.13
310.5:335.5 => 1.2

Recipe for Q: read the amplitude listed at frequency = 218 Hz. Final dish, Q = 1.032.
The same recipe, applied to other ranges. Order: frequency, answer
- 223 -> 1.046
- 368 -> 0.9666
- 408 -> 1.114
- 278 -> 1.123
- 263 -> 1.143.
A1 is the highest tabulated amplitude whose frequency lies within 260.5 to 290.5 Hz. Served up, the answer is 1.205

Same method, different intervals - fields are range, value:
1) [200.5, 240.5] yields 1.124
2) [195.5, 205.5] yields 1.014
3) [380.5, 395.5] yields 1.211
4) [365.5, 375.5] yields 0.9666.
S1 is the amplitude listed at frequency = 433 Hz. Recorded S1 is 1.101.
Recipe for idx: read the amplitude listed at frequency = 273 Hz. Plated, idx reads 1.205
